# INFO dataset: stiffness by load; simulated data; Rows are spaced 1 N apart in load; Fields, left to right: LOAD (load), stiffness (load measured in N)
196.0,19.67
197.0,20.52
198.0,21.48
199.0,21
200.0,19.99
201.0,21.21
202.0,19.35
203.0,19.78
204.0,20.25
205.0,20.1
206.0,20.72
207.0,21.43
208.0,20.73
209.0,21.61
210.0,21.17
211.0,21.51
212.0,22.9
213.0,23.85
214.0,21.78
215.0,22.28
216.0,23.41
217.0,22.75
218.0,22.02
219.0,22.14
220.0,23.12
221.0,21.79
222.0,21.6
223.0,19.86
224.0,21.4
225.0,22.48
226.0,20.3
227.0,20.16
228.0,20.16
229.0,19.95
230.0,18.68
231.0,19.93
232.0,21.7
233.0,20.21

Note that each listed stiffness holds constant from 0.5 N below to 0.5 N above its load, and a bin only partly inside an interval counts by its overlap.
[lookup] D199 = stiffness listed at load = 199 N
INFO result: 21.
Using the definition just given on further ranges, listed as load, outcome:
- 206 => 20.72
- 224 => 21.4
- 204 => 20.25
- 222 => 21.6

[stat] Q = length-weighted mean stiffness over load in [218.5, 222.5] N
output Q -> 22.2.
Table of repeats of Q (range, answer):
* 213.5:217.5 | 22.6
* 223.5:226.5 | 21.4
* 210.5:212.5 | 22.2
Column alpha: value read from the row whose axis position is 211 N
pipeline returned 21.51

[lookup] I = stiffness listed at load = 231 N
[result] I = 19.93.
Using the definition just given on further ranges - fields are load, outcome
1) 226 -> 20.3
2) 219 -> 22.14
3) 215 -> 22.28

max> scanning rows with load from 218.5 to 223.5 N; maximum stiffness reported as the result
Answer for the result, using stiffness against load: 23.12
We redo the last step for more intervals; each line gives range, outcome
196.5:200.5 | 21.48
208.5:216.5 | 23.85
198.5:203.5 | 21.21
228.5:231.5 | 19.95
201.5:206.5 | 20.72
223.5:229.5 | 22.48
